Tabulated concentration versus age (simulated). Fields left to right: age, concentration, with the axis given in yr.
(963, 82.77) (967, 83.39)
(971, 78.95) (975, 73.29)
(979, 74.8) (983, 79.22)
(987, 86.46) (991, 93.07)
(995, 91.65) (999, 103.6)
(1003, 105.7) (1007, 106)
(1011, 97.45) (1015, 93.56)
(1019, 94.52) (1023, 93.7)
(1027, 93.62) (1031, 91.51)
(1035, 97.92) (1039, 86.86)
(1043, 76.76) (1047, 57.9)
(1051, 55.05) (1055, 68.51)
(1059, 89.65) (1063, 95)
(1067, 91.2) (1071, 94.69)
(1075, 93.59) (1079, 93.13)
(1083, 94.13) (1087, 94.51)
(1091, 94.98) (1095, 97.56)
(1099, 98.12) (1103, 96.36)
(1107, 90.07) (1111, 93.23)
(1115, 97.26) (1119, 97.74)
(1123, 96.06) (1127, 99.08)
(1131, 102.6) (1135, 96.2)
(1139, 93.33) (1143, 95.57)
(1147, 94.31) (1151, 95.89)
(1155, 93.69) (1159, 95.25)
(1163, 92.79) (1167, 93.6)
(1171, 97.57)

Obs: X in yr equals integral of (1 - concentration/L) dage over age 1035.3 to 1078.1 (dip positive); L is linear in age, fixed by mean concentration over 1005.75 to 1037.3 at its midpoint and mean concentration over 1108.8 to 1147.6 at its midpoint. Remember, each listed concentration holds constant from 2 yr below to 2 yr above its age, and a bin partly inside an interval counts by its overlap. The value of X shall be 6.28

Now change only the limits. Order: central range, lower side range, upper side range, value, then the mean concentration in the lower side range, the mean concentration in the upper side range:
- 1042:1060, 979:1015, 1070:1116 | 5.0 yr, 94.1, 94.8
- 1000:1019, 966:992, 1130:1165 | -3.8 yr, 80.8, 95.3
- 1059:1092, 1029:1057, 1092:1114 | -2.7 yr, 76.4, 95.2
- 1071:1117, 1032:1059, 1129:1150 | -4.6 yr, 75.7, 96.4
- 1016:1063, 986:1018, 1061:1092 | 6.2 yr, 97.4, 93.9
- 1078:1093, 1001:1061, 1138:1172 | -0.6 yr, 87.2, 94.6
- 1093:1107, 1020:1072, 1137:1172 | -1.1 yr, 84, 94.6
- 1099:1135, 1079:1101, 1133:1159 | -0.5 yr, 95.6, 94.9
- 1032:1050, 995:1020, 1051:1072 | 2.3 yr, 99.7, 84.4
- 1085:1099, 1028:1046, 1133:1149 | -0.8 yr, 86.9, 94.9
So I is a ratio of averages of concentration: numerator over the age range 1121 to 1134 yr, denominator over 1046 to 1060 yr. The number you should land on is 1.5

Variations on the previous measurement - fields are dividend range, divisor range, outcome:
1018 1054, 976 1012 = 0.89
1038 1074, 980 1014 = 0.84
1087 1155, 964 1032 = 1.06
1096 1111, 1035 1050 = 1.25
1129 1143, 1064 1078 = 1.04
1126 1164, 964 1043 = 1.06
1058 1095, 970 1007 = 1.06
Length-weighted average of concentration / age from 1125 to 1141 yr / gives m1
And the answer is 97.8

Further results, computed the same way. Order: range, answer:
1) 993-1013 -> 101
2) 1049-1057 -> 61.8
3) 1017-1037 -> 94.3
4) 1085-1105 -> 96.3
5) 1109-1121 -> 96.1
